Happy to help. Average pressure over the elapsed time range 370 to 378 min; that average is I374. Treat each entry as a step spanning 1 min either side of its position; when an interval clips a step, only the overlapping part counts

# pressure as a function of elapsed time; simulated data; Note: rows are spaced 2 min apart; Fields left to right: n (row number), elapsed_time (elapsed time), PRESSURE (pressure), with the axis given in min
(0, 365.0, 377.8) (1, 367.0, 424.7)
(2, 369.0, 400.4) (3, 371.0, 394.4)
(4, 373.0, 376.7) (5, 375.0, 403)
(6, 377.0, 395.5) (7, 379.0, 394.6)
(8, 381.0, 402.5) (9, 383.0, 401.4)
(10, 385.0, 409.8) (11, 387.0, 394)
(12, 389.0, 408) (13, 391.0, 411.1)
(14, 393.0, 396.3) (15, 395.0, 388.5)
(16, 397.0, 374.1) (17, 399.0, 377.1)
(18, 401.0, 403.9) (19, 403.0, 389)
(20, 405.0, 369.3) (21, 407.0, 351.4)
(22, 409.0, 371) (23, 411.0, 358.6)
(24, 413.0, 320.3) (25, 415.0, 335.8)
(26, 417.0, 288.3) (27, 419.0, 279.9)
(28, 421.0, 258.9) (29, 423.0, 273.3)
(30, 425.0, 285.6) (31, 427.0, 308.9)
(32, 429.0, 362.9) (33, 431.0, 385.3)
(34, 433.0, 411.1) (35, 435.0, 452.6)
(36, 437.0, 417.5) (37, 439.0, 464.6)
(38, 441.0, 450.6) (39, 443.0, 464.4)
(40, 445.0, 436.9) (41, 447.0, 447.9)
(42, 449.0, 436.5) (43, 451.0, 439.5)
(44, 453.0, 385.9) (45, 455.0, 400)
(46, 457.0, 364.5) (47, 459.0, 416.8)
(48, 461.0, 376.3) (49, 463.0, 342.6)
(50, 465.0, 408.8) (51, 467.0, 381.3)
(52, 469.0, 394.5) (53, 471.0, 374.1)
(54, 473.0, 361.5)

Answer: 392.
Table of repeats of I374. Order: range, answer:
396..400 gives 376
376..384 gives 398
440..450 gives 447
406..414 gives 350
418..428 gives 281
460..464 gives 359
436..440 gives 441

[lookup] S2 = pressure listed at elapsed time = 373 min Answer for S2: 376.7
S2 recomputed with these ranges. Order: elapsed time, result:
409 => 371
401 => 403.9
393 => 396.3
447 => 447.9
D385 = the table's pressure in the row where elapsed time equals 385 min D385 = 409.8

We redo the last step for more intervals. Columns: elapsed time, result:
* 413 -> 320.3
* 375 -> 403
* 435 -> 452.6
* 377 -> 395.5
